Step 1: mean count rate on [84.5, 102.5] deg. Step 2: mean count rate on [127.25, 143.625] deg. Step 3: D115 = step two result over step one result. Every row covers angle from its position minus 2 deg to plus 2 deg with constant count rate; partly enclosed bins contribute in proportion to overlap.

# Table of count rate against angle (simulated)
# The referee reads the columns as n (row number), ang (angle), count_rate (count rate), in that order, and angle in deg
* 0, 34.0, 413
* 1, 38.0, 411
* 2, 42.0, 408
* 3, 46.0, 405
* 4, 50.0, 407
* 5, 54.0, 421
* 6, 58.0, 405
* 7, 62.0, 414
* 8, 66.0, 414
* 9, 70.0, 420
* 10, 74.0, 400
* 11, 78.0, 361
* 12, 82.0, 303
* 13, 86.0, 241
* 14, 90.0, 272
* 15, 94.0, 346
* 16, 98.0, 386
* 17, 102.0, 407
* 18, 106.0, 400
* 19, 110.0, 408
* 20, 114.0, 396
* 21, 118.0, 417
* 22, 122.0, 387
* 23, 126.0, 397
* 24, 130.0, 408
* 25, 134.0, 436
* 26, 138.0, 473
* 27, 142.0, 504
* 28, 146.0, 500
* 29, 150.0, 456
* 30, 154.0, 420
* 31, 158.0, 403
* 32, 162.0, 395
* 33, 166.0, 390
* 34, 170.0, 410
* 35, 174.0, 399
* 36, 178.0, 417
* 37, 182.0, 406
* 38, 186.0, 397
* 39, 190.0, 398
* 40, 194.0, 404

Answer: 1.4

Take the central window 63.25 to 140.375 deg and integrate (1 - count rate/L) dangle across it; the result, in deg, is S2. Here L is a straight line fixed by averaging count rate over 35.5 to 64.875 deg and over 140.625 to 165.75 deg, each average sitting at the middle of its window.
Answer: 7.7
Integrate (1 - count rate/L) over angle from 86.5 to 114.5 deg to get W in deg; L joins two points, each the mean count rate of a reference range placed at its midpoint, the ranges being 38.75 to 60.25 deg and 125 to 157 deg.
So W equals 4.3 deg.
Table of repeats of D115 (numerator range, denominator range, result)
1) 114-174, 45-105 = 1.14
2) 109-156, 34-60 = 1.06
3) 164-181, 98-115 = 1.01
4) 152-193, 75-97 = 1.29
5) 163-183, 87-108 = 1.13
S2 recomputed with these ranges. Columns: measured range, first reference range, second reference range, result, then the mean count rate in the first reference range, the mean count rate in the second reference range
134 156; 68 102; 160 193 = -4.9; 345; 402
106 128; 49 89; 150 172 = -0.5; 375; 408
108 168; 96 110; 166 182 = -3.5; 399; 406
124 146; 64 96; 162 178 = -4.0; 345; 401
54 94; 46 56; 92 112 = 4.1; 412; 389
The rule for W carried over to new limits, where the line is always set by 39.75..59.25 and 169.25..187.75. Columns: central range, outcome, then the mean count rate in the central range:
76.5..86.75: 2.6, 306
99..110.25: 0.1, 403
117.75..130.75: 0.2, 400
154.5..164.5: 0.1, 402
